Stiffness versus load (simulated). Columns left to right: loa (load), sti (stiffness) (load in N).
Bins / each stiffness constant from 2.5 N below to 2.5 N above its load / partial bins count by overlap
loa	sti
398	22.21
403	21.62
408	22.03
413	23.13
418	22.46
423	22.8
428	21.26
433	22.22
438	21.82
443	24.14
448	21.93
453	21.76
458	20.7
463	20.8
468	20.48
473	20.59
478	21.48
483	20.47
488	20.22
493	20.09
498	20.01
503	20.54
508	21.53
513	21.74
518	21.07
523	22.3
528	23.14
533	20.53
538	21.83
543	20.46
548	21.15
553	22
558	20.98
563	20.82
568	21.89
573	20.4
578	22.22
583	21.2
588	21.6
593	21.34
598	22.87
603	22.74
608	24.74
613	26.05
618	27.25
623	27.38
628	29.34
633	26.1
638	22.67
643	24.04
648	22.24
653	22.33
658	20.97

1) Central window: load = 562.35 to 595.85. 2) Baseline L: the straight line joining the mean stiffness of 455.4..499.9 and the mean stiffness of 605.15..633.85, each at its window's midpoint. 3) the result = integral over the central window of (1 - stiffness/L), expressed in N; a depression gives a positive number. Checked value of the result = 4.8 N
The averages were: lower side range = 20.5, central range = 21.4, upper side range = 26.8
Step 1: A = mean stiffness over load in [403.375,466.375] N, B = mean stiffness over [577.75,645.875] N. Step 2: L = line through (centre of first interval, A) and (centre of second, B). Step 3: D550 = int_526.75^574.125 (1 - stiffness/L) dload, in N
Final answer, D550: 4.5 N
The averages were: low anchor 22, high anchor 24.3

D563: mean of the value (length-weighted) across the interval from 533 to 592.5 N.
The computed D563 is 21.3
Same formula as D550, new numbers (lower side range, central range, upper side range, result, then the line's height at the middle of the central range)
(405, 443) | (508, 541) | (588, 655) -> 2.4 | 23.4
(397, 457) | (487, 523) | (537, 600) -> 1.5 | 21.8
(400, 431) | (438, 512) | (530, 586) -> 2.4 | 21.8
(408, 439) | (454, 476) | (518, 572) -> 1.3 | 22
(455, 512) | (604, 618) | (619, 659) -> -0.9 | 23.9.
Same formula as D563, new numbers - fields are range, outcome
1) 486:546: 21.1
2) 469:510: 20.6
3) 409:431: 22.4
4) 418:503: 21.3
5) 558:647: 23.6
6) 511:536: 21.8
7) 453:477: 20.8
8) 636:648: 23.2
